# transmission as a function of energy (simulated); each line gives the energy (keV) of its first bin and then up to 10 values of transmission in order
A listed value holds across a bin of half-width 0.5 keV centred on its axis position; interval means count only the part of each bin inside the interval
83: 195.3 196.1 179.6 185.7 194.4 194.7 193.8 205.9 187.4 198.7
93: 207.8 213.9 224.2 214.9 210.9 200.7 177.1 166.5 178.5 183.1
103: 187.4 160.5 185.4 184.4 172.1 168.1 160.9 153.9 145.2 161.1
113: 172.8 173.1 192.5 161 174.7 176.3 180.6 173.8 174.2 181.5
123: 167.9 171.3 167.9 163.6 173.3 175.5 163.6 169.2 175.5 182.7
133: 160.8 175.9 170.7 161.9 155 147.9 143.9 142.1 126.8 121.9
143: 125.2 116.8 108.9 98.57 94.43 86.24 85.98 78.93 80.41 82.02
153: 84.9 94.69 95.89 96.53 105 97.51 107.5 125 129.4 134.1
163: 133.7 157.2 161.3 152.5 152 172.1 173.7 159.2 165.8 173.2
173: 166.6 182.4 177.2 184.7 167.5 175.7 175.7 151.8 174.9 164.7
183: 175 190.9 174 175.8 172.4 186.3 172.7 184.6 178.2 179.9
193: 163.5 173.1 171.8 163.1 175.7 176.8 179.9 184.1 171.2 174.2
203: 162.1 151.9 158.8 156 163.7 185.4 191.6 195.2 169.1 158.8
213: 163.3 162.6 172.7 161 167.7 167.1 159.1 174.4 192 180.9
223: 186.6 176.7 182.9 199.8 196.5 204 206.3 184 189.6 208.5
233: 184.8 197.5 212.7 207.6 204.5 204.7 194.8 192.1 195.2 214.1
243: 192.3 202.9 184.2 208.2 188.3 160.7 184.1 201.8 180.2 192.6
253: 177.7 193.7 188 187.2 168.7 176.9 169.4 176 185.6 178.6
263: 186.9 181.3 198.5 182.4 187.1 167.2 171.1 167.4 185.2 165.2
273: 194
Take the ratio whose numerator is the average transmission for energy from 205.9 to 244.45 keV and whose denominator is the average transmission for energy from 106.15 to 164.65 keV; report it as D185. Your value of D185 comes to 1.31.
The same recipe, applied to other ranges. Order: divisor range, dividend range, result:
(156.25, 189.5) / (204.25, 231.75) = 1.12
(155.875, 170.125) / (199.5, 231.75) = 1.28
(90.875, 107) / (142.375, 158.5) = 0.50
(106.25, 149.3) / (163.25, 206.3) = 1.10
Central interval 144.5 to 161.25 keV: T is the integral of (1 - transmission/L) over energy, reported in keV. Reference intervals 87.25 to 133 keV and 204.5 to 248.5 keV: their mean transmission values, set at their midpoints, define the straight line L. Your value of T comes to 7.85 keV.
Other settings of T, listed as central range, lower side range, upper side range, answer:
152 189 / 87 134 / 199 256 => 6.30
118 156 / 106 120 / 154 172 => 3.81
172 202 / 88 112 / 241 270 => 1.71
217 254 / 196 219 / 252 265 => -3.04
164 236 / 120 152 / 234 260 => -2.19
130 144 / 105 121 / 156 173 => 0.50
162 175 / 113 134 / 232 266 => 1.25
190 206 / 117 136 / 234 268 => 0.98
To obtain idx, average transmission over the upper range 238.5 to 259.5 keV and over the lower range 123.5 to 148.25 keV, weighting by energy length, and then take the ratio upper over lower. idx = 1.3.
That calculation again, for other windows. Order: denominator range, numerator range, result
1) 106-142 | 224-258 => 1.16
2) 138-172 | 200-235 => 1.46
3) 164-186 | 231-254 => 1.15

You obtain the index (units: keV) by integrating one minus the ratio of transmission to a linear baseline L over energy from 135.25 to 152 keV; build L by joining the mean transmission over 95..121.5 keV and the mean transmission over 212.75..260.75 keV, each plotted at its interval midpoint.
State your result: 5.9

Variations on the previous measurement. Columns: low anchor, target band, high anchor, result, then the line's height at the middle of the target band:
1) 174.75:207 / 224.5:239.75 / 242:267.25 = -1.5 keV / 181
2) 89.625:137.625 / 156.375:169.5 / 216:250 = 3.2 keV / 183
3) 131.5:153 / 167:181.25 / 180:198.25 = -1.1 keV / 159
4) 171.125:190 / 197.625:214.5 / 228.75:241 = 1.4 keV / 186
